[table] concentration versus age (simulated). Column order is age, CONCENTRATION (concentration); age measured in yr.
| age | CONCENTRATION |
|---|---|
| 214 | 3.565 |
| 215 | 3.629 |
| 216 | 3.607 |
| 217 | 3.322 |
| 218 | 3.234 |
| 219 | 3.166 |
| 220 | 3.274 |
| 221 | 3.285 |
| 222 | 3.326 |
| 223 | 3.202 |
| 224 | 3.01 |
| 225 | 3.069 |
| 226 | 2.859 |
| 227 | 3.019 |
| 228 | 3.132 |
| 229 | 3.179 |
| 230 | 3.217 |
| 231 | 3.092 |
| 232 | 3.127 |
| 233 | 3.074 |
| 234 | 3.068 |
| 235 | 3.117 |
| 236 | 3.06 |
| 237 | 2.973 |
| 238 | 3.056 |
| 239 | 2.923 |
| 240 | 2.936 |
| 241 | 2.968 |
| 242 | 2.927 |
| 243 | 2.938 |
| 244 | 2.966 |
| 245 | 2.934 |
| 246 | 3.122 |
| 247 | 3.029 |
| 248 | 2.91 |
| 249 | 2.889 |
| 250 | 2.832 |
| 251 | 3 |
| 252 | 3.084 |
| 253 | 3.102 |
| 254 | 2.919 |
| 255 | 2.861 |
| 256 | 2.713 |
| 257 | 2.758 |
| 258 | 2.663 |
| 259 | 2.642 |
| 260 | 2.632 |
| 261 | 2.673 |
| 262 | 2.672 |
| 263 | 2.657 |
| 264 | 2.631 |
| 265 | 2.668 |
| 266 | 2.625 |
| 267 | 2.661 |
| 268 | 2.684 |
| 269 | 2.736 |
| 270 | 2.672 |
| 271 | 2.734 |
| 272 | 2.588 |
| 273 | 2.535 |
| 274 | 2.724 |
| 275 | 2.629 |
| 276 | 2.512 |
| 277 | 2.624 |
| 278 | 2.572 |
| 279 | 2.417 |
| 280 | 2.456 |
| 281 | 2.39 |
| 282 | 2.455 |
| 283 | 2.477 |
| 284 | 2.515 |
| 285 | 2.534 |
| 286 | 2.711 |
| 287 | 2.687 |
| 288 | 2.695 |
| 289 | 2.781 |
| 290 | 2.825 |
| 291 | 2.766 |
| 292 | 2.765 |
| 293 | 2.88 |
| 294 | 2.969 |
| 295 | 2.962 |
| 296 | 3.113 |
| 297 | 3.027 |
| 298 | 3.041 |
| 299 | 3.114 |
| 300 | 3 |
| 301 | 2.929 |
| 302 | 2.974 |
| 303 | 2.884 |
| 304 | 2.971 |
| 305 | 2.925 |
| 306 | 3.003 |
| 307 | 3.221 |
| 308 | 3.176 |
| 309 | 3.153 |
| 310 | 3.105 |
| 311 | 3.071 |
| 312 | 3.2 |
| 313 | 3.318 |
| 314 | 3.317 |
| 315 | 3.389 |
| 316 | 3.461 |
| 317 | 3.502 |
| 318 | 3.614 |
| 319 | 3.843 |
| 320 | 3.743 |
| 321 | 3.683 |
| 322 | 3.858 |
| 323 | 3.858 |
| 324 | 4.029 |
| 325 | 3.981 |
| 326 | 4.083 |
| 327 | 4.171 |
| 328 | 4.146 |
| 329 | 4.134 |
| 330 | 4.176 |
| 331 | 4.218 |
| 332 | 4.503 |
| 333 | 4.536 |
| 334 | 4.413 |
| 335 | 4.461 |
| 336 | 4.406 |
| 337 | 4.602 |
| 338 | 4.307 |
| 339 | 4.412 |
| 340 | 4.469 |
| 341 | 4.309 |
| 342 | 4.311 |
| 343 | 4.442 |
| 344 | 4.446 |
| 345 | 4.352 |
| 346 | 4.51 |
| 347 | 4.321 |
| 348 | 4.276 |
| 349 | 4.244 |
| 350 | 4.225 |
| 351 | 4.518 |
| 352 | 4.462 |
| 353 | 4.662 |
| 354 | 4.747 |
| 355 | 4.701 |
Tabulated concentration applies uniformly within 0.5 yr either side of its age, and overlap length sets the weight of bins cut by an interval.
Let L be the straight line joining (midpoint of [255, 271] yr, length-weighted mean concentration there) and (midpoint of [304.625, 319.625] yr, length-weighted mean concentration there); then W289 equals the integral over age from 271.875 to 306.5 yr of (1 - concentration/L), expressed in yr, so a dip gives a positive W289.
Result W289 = 2.9 yr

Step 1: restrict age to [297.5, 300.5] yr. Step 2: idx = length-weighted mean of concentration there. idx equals 3.05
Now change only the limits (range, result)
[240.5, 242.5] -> 2.95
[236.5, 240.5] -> 2.97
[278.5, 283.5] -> 2.44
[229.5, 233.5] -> 3.13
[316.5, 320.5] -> 3.68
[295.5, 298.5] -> 3.06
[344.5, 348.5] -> 4.36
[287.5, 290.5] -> 2.77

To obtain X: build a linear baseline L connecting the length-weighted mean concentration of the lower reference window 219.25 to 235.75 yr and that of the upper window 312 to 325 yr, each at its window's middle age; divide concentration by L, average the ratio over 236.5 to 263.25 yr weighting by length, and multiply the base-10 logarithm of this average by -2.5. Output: 0.13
